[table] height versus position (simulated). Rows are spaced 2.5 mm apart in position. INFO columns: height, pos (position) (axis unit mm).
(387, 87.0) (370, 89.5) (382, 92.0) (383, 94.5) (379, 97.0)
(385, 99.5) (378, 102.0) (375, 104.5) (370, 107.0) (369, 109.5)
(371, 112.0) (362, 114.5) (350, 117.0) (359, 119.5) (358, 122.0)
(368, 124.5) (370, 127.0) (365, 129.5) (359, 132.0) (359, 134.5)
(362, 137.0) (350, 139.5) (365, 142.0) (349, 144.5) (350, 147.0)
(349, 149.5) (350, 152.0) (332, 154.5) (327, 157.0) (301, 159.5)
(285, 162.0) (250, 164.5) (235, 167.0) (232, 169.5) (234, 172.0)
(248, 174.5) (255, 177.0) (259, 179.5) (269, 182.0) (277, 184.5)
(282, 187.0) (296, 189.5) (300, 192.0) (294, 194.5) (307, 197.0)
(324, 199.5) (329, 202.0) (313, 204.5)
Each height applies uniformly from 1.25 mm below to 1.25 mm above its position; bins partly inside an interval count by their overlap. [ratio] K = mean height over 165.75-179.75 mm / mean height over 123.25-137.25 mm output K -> 0.67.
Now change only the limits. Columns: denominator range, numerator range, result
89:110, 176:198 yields 0.75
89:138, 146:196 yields 0.78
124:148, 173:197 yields 0.77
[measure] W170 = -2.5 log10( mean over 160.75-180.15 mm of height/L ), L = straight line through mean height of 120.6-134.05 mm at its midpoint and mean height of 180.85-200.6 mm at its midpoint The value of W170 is 0.26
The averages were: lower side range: 364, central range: 249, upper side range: 294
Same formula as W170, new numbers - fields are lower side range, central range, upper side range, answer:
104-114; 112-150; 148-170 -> -0.06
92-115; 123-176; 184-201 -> 0.05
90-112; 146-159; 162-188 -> -0.16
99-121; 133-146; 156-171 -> -0.14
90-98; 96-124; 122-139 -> 0.01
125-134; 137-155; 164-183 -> -0.10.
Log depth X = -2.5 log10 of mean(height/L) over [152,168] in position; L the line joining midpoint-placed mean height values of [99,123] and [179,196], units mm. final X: 0.07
